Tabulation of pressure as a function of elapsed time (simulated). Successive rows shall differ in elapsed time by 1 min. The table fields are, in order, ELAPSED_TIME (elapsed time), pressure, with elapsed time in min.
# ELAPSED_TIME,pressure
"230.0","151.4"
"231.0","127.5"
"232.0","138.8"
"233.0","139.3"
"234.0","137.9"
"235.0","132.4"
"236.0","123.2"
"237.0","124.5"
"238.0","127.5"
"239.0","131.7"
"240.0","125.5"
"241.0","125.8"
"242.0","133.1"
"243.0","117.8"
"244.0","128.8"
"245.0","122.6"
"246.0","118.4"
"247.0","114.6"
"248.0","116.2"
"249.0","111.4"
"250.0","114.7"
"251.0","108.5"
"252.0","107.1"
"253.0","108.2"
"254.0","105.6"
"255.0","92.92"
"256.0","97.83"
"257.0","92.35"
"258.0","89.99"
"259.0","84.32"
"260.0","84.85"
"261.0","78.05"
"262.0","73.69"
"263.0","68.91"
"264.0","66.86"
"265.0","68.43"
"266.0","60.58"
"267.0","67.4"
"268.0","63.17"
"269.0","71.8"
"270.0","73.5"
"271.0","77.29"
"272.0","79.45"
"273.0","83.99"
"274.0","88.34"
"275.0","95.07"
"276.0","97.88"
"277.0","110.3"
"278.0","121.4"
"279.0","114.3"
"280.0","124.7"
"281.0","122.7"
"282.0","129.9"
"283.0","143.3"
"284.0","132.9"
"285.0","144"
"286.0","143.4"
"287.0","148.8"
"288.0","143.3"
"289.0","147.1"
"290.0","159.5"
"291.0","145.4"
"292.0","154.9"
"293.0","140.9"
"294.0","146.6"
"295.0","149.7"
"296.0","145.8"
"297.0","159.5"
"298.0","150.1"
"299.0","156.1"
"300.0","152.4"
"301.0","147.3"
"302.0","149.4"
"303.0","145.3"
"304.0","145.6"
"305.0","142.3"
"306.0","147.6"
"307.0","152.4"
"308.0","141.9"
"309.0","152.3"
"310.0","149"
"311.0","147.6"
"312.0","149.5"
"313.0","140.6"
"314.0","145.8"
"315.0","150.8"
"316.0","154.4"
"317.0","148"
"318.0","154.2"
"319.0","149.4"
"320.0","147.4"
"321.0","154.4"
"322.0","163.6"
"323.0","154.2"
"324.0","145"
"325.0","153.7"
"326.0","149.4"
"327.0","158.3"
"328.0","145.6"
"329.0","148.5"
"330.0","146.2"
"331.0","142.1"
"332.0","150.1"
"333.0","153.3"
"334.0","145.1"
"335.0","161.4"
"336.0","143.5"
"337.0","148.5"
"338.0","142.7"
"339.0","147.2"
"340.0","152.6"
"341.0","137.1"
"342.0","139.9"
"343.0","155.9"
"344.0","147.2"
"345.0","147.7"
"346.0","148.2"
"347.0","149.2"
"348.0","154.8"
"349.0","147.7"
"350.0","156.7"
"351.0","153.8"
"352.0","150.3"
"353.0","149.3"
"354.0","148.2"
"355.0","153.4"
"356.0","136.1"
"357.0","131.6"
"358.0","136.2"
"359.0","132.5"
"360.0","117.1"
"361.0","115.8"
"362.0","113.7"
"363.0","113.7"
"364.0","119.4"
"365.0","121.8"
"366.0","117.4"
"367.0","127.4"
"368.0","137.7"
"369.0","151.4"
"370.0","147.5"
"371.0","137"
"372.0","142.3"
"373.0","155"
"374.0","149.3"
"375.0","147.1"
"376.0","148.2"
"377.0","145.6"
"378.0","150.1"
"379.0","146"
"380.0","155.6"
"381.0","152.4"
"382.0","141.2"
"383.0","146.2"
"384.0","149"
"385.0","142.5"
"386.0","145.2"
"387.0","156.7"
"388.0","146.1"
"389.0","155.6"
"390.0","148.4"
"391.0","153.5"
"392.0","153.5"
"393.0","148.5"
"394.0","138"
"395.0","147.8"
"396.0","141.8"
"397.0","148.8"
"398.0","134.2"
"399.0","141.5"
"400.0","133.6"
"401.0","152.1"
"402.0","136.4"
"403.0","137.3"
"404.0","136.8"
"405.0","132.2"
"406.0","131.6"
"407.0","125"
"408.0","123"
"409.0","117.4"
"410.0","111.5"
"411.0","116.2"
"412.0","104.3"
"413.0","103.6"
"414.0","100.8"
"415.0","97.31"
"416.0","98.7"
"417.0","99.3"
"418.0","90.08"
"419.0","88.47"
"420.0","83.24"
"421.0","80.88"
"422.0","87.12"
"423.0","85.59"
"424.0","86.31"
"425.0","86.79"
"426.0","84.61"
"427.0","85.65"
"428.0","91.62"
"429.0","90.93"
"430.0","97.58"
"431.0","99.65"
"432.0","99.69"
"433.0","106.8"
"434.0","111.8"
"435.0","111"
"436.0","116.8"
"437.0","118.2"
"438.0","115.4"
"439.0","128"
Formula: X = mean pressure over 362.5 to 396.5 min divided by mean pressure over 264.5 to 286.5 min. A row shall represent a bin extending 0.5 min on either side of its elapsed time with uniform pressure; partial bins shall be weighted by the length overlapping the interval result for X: 1.43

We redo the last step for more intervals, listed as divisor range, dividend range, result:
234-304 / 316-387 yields 1.25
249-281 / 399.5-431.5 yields 1.18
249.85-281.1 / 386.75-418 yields 1.45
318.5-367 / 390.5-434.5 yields 0.80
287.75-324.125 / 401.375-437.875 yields 0.70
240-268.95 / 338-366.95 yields 1.43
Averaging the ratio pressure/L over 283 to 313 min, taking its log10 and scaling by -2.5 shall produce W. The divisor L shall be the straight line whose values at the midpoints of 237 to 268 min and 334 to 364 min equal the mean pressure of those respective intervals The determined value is -0.22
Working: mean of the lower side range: 101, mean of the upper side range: 142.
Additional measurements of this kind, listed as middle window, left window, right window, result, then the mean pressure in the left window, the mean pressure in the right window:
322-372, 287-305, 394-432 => -0.08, 149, 111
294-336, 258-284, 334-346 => -0.19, 90.8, 148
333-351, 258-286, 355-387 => -0.19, 94.4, 138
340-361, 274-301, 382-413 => -0.05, 137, 138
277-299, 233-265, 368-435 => -0.24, 108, 125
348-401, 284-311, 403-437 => -0.19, 148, 103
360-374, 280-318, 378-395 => 0.13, 146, 149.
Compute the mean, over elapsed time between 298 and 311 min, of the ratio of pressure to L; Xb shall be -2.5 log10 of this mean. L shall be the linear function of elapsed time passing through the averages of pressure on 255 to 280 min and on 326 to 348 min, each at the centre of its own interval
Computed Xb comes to -0.25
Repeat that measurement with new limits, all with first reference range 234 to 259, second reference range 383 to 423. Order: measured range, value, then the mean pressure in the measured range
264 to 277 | 0.44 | 78.1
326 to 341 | -0.22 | 149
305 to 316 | -0.23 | 148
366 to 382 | -0.17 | 145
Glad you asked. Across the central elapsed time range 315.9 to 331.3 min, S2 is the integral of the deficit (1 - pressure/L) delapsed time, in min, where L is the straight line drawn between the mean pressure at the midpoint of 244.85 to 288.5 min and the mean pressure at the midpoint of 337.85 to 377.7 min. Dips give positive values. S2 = -3.07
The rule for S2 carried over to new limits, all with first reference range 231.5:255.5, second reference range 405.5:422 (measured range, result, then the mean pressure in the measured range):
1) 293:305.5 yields -3.6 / 149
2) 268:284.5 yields 2.1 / 103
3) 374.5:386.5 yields -4.5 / 147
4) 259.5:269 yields 3.9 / 70.3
